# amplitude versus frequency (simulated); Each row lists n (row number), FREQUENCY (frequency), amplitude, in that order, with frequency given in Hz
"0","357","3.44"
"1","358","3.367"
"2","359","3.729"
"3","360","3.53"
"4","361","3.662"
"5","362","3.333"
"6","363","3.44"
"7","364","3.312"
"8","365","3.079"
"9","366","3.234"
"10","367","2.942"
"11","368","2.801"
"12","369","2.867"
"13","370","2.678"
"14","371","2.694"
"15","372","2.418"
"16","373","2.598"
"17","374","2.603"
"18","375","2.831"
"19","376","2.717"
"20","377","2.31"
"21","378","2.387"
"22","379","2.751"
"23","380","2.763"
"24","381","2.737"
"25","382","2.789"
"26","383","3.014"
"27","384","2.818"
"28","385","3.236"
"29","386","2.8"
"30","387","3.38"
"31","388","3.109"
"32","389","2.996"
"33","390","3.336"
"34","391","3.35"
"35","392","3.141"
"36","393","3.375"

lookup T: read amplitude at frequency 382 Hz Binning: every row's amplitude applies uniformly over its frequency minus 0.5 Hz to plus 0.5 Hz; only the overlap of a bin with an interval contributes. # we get 2.789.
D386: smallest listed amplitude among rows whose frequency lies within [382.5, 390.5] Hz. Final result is 2.8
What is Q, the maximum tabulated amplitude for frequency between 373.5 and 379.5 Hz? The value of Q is 2.831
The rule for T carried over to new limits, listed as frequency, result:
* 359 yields 3.729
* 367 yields 2.942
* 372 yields 2.418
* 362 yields 3.333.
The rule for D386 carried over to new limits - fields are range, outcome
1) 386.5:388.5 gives 3.109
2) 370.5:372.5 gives 2.418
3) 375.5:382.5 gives 2.31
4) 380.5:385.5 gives 2.737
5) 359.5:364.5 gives 3.312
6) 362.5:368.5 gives 2.801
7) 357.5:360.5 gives 3.367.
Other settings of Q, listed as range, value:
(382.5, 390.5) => 3.38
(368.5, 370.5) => 2.867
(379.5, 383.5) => 3.014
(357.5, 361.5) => 3.729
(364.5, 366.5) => 3.234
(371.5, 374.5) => 2.603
